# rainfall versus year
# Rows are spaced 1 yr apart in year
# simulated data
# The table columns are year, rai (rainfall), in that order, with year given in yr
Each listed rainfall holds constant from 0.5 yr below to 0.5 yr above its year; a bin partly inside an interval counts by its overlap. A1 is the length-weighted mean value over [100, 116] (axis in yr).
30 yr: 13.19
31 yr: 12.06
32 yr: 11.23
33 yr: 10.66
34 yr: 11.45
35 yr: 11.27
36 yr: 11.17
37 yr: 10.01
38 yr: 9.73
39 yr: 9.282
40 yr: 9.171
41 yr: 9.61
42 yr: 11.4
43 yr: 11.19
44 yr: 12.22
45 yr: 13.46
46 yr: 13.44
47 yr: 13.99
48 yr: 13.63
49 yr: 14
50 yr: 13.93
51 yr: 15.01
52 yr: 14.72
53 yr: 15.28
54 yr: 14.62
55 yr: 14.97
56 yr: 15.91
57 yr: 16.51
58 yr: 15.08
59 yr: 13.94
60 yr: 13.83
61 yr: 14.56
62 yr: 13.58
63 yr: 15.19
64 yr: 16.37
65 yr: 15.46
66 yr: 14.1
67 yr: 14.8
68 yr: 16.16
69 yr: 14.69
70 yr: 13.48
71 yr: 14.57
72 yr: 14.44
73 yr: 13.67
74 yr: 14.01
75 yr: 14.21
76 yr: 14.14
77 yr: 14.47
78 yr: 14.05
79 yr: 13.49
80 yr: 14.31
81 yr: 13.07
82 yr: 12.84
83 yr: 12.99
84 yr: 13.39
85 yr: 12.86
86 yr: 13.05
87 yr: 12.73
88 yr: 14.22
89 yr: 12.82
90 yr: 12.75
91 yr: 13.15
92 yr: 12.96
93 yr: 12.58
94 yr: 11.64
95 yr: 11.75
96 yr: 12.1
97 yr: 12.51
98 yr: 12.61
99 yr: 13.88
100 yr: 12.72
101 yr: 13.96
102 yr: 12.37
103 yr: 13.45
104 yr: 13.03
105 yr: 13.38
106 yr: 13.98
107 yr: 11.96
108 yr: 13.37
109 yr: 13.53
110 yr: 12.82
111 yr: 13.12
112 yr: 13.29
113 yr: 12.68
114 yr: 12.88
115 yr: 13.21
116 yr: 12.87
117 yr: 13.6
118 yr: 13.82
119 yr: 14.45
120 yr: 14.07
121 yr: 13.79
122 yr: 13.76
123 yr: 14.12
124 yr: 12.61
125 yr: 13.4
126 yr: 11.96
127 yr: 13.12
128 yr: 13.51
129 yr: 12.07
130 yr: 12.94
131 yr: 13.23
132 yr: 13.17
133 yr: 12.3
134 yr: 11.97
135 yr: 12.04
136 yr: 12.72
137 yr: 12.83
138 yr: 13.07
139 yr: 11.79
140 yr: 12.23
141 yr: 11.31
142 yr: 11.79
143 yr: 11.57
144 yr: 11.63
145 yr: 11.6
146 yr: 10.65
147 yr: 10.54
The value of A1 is 13.1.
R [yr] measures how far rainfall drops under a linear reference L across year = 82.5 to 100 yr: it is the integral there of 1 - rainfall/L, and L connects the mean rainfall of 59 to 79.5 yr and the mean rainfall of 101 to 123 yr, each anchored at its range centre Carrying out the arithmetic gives 1.34 yr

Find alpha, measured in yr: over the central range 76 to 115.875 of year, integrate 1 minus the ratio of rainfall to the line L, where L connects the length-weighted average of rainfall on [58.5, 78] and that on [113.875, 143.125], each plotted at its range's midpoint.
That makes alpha 1.9 yr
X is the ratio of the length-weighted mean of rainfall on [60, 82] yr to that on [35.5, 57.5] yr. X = 1.1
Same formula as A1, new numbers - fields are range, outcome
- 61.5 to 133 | 13.4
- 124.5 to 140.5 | 12.6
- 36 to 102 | 13.4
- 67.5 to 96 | 13.5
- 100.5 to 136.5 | 13.1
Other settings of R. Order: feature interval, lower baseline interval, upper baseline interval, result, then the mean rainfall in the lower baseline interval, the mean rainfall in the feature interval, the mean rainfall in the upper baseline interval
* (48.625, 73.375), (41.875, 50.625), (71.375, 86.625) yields -2.58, 13.1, 14.8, 13.7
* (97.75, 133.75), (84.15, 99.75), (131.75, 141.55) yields -1.88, 12.8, 13.2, 12.3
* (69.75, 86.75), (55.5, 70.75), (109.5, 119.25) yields 0.85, 14.9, 13.7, 13.2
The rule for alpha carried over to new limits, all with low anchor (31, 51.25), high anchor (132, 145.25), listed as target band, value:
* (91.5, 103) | -0.7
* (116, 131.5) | -1.7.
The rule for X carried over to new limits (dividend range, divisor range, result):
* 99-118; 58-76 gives 0.91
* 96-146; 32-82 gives 0.95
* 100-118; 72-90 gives 0.97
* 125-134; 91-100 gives 1.02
